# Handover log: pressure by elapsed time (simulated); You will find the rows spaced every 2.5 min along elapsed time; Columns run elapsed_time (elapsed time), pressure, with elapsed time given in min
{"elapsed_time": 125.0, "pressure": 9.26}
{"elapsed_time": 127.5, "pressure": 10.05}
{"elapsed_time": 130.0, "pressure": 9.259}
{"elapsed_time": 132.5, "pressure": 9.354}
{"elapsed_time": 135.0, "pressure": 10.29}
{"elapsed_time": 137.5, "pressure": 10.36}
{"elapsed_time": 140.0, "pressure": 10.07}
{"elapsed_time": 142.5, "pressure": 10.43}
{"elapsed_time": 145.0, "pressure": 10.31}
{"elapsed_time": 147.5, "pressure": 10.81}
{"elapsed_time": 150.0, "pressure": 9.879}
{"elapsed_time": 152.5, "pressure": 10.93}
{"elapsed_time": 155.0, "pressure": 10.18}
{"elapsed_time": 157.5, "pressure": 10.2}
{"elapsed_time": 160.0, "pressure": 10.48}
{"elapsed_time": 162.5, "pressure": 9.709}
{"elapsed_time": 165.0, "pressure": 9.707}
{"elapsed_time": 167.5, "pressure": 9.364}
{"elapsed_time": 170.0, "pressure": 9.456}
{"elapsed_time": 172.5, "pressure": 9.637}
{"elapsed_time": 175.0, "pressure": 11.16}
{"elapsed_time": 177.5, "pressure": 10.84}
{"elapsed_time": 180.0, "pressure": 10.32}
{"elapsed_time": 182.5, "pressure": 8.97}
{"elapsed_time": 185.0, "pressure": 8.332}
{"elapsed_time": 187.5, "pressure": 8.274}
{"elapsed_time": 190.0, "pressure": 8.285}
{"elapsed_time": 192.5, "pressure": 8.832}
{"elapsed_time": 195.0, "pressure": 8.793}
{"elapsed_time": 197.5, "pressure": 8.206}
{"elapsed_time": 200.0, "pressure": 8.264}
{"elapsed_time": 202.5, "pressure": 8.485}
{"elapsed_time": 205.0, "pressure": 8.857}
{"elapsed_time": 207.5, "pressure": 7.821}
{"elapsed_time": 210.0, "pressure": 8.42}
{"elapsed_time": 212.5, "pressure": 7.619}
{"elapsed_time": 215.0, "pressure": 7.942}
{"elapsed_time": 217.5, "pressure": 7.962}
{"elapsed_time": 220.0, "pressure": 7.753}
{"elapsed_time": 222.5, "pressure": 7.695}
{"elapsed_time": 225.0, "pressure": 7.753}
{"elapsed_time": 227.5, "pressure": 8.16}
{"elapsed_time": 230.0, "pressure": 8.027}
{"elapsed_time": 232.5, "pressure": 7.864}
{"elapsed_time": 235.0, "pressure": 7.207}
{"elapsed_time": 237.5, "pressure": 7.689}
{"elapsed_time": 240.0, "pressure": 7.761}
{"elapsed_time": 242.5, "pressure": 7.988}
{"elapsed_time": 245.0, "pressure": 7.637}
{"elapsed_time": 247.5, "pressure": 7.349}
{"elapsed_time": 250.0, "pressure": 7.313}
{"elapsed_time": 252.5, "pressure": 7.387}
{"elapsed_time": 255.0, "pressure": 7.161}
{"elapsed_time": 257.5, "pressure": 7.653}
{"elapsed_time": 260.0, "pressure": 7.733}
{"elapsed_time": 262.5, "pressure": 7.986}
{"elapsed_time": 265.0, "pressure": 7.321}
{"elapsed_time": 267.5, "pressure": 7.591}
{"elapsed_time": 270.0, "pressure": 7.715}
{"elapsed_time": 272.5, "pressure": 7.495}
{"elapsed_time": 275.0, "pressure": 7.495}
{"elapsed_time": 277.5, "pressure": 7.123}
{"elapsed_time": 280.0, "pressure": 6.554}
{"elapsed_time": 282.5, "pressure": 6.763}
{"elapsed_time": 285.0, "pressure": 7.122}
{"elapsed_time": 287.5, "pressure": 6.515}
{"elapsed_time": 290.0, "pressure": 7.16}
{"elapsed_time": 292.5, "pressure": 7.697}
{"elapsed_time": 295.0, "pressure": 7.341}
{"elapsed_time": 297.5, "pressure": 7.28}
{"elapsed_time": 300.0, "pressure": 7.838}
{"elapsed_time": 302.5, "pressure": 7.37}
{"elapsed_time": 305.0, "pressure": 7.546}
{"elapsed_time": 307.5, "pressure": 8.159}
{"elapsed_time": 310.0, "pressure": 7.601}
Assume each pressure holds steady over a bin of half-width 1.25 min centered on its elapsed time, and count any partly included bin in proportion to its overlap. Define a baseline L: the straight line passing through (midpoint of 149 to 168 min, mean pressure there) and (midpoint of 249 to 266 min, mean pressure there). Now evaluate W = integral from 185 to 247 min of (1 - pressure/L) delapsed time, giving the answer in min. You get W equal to 3.8 min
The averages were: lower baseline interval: 10.1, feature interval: 8.05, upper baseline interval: 7.51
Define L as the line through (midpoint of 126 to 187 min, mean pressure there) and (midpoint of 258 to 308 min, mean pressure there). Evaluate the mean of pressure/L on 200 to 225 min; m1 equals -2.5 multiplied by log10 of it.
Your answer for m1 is 0.10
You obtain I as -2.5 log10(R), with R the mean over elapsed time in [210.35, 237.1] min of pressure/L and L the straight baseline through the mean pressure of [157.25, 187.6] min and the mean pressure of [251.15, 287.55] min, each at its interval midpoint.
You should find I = 0.09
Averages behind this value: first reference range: 9.77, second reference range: 7.33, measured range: 7.82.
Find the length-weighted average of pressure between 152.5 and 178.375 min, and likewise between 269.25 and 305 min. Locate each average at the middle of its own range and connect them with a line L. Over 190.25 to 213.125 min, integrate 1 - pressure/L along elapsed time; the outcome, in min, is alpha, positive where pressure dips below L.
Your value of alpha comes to 2.2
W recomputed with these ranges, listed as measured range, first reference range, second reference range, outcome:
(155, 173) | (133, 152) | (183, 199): -0.6 min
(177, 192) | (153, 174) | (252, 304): 0.6 min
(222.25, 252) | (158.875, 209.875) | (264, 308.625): 1.9 min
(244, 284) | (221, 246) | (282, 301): 0.5 min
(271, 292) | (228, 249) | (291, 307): 1.5 min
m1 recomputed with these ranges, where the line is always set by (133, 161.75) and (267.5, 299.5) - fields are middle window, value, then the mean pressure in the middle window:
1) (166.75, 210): 0.04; 9.03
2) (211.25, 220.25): 0.12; 7.83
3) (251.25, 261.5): 0.05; 7.5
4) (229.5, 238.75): 0.09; 7.67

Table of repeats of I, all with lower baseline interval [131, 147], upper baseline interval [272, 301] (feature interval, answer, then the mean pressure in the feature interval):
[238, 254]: 0.060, 7.57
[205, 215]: 0.086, 8.06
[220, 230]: 0.073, 7.87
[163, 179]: -0.057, 10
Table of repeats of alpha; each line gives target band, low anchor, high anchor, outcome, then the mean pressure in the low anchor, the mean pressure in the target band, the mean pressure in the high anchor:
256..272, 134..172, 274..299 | -0.1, 10.1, 7.65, 7.11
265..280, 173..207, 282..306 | 0.5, 9.03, 7.39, 7.28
